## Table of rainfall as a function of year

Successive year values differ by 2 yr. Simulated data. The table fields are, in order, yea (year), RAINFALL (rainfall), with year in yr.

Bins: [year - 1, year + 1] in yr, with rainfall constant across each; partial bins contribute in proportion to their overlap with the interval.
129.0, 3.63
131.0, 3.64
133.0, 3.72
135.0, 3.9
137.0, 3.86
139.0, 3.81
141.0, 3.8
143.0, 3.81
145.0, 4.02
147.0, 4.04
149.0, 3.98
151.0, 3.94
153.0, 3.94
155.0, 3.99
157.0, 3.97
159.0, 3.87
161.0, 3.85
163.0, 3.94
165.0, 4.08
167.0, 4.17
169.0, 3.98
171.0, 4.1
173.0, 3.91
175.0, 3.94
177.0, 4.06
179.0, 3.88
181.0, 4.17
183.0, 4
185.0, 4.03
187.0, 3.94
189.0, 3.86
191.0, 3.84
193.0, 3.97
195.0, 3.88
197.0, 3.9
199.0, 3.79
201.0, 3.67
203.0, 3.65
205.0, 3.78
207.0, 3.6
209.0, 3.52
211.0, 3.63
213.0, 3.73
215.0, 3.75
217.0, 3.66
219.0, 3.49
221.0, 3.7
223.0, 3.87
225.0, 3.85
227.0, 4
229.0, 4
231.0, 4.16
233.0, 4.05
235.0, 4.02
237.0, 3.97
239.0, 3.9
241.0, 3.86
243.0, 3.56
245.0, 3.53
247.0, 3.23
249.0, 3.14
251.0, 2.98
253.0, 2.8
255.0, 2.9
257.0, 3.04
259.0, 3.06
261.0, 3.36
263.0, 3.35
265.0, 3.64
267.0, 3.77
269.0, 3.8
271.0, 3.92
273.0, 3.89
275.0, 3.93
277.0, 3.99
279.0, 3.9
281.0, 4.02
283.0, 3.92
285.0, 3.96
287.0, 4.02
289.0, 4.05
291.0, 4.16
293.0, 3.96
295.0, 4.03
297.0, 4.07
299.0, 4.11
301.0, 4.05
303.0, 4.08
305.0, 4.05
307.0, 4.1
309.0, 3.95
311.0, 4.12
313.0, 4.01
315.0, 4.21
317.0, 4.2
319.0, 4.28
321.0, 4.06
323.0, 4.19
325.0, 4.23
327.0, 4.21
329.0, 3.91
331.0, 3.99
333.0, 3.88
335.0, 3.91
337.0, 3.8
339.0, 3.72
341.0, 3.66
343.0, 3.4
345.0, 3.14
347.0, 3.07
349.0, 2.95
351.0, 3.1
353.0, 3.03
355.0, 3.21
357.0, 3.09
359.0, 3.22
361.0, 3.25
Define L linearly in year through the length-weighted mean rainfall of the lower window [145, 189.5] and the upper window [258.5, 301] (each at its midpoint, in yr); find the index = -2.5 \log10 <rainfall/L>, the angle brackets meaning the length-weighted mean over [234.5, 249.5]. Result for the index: 0.07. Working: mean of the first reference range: 3.99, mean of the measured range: 3.66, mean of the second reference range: 3.87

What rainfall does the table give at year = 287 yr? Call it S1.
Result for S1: 4.02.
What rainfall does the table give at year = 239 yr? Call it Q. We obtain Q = 3.9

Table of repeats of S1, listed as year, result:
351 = 3.1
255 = 2.9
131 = 3.64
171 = 4.1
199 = 3.79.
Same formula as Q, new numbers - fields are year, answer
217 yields 3.66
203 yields 3.65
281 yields 4.02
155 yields 3.99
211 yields 3.63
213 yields 3.73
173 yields 3.91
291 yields 4.16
